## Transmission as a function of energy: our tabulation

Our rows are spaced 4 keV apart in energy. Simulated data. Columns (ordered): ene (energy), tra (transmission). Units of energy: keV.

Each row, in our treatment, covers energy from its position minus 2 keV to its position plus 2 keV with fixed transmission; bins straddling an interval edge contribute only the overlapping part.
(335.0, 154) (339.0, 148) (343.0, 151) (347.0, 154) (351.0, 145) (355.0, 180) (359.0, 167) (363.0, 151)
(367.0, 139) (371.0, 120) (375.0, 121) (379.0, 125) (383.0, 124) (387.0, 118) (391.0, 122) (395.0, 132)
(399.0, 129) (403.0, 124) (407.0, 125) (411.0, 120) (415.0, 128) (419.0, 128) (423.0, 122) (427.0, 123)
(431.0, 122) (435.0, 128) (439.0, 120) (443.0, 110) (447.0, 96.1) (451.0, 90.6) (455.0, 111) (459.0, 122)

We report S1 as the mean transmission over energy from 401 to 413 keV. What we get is 123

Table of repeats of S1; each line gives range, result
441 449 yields 103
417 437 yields 125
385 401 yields 125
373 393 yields 122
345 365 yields 159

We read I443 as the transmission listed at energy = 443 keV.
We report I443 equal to 110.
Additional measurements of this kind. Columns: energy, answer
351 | 145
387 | 118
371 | 120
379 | 125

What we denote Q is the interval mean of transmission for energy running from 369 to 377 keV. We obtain 120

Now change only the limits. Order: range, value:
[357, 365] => 159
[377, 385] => 124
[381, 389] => 121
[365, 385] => 126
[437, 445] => 115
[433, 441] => 124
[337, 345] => 150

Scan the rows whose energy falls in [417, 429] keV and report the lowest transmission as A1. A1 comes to 122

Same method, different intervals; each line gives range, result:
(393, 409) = 124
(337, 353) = 145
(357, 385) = 120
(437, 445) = 110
